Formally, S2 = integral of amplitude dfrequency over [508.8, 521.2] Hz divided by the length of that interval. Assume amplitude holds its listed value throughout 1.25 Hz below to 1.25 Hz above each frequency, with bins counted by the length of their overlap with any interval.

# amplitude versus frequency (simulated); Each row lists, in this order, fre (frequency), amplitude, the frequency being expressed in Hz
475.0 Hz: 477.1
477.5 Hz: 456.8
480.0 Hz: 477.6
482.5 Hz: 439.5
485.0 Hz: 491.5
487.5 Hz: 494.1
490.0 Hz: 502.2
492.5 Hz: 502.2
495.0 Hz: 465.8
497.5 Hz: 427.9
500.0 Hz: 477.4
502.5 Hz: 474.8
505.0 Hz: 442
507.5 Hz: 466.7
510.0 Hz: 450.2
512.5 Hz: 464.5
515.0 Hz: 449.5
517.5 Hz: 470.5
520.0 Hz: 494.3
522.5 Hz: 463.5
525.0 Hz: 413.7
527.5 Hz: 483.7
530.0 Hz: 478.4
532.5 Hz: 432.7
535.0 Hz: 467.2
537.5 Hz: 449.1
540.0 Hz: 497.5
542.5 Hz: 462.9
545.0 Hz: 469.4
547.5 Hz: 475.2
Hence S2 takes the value 466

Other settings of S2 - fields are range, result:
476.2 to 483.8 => 458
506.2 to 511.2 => 458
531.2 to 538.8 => 450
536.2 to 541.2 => 473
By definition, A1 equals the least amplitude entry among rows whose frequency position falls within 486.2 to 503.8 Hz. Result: 427.9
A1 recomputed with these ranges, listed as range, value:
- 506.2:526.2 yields 413.7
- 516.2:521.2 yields 470.5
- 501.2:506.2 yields 442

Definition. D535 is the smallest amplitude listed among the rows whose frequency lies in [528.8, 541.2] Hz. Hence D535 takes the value 432.7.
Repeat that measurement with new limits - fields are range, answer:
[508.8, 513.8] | 450.2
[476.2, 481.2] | 456.8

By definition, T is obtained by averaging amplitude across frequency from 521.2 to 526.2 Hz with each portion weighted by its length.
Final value 439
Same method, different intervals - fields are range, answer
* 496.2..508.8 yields 458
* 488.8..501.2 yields 475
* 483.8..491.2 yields 496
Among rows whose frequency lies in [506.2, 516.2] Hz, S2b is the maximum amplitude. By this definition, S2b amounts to 466.7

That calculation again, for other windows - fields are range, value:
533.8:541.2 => 497.5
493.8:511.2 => 477.4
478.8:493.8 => 502.2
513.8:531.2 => 494.3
